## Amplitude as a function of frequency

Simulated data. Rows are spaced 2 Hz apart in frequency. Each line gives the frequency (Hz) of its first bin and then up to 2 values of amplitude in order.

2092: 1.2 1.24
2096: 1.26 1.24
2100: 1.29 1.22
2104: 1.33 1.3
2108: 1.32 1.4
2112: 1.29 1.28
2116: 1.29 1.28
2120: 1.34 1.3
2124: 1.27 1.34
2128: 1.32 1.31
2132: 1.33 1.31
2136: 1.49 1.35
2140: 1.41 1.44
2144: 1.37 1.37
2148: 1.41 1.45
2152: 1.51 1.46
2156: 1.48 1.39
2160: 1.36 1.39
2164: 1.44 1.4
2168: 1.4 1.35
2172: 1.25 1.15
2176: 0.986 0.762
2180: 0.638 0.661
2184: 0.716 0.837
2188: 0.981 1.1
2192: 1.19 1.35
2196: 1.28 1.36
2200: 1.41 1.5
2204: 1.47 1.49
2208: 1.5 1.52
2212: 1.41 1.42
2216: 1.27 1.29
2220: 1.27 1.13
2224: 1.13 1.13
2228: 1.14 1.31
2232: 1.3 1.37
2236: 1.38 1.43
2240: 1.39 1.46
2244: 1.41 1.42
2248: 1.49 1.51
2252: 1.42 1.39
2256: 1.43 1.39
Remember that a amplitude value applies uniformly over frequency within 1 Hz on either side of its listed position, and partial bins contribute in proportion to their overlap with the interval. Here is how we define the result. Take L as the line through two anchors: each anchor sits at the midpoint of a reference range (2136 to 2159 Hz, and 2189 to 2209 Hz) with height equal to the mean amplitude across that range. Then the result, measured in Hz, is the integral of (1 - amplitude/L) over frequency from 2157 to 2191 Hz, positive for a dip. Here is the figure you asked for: 7.1 Hz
